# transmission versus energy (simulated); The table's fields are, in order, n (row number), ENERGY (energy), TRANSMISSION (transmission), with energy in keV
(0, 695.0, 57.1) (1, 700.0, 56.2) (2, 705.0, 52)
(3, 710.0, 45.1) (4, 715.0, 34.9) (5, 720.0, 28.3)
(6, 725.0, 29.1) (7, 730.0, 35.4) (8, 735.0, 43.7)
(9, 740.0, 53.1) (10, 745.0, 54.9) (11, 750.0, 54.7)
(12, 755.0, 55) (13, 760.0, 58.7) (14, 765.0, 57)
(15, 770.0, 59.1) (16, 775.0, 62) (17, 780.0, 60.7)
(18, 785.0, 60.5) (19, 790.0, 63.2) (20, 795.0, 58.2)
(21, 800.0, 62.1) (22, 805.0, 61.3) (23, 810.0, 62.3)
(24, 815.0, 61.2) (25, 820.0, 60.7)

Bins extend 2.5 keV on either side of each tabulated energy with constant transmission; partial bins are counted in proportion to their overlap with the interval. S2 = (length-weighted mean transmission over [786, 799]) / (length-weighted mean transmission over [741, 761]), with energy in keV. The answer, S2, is 1.1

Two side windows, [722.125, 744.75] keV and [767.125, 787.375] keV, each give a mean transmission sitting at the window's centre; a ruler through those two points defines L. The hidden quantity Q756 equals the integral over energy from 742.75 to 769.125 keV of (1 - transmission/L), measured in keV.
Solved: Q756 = -2.61 keV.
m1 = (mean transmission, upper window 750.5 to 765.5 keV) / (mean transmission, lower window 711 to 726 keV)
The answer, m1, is 1.75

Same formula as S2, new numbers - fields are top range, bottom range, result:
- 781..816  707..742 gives 1.59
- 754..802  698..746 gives 1.40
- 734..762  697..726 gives 1.29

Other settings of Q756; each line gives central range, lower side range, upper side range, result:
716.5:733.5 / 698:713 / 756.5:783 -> 6.8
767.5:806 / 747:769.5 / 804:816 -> -1.0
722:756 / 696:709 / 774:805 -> 6.5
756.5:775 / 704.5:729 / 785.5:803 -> -2.3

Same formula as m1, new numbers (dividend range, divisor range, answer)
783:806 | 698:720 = 1.37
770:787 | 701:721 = 1.44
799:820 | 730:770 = 1.16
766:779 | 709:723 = 1.72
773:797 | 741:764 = 1.09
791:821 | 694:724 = 1.38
